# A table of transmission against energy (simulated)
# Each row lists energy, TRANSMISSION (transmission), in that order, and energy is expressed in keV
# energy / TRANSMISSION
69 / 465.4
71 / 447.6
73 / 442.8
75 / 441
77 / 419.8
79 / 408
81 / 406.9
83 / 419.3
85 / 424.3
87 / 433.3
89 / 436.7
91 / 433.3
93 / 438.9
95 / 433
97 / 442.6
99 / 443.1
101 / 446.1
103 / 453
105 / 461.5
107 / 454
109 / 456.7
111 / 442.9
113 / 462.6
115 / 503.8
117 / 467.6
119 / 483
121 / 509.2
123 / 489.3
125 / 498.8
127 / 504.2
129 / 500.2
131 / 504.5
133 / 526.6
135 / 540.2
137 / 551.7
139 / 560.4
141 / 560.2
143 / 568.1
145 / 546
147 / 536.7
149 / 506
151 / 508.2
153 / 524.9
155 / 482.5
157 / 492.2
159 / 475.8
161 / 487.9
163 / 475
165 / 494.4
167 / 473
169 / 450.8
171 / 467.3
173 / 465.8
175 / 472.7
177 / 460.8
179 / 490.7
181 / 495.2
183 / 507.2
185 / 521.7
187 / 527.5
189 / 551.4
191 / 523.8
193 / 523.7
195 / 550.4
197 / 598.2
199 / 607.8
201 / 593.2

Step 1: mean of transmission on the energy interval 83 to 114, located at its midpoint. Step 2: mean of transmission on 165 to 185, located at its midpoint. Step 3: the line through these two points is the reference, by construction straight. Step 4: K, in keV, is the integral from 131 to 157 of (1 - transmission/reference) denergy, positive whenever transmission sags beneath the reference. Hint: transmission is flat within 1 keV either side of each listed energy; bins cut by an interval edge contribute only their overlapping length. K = -3.75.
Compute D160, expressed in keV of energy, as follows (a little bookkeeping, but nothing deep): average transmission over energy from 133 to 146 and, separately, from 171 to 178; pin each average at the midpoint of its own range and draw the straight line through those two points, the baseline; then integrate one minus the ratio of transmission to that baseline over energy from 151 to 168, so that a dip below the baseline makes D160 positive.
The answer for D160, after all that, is 0.5 keV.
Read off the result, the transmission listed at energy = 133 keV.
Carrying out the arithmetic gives 526.6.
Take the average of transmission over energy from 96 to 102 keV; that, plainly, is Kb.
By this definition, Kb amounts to 444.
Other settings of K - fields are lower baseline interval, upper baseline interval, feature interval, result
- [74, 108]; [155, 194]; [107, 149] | -4.42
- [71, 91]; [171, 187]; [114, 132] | -1.66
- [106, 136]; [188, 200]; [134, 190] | 2.21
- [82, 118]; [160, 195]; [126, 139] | -1.58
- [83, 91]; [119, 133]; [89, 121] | 0.50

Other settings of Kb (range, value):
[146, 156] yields 512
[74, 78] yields 430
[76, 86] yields 416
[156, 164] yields 483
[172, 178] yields 466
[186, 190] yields 539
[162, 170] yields 473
